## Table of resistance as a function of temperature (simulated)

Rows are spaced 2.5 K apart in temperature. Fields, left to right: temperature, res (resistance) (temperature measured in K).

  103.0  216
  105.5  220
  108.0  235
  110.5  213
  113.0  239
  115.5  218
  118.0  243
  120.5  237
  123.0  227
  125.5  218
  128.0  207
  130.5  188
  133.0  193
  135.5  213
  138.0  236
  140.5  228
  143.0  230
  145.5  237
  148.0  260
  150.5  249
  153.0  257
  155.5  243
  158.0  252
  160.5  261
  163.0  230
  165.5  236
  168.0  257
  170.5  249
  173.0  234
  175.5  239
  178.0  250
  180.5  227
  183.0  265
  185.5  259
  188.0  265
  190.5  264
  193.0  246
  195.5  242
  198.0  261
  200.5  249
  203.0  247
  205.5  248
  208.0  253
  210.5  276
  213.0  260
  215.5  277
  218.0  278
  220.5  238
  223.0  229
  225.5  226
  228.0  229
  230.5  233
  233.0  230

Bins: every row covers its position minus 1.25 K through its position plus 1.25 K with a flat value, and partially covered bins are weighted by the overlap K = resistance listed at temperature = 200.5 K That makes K 249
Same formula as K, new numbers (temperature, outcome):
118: 243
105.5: 220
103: 216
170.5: 249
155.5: 243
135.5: 213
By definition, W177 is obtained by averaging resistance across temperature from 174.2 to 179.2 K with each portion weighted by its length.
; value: 244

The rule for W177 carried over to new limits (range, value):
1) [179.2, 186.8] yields 250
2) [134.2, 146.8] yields 229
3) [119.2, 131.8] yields 215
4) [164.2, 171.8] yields 247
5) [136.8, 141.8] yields 232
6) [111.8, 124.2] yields 233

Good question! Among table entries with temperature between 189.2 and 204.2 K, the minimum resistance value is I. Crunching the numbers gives 242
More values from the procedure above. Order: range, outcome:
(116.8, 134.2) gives 188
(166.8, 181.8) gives 227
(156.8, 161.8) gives 252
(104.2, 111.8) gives 213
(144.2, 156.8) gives 237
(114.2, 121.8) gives 218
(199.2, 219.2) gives 247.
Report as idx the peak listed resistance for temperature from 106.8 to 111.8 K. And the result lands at 235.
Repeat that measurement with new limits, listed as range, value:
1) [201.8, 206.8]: 248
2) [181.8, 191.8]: 265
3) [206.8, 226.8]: 278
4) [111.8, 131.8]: 243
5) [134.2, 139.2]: 236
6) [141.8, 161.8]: 261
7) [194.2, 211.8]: 276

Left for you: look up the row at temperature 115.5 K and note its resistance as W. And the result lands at 218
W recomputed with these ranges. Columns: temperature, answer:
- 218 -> 278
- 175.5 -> 239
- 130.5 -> 188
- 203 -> 247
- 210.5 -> 276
